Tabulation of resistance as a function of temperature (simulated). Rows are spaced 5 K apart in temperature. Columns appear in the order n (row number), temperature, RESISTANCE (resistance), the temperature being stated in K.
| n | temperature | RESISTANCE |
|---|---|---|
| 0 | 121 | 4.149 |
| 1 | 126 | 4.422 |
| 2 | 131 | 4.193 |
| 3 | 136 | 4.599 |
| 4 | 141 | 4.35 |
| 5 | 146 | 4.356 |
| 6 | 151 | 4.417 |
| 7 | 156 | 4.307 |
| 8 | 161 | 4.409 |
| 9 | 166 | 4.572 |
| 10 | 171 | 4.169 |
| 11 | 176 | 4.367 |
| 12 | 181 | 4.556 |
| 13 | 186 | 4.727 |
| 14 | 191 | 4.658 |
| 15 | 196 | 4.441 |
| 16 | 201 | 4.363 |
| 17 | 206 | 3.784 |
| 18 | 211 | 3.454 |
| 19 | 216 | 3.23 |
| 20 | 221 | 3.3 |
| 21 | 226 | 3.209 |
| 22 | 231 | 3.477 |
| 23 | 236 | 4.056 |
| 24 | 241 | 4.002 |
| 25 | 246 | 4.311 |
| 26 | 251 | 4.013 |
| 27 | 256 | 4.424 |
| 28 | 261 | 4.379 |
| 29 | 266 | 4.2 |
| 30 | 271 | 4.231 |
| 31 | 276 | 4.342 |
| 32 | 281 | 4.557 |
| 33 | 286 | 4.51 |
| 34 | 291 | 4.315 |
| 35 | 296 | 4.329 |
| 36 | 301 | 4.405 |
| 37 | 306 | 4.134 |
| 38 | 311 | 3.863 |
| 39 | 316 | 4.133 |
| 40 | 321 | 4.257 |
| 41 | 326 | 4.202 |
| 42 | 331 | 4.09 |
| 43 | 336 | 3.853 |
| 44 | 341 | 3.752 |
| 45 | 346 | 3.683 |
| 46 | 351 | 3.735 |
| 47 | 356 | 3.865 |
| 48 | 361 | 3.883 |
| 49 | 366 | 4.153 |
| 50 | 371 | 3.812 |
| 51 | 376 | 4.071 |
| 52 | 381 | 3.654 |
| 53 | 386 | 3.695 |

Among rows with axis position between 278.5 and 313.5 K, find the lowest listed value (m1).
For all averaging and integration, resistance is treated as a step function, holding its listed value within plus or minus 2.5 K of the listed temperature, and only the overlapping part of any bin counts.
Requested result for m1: 3.863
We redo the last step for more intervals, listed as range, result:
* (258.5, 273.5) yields 4.2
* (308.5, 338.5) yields 3.853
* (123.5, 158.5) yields 4.193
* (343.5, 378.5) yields 3.683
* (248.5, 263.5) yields 4.013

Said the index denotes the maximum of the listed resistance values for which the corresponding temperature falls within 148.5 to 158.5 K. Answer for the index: 4.417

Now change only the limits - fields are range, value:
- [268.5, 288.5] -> 4.557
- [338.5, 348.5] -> 3.752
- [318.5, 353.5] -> 4.257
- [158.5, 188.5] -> 4.727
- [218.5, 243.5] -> 4.056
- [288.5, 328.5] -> 4.405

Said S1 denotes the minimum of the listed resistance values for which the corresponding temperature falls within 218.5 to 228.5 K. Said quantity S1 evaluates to 3.209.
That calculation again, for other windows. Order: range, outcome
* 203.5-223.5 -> 3.23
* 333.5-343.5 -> 3.752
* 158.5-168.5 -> 4.409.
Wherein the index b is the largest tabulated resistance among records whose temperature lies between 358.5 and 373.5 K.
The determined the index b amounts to 4.153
